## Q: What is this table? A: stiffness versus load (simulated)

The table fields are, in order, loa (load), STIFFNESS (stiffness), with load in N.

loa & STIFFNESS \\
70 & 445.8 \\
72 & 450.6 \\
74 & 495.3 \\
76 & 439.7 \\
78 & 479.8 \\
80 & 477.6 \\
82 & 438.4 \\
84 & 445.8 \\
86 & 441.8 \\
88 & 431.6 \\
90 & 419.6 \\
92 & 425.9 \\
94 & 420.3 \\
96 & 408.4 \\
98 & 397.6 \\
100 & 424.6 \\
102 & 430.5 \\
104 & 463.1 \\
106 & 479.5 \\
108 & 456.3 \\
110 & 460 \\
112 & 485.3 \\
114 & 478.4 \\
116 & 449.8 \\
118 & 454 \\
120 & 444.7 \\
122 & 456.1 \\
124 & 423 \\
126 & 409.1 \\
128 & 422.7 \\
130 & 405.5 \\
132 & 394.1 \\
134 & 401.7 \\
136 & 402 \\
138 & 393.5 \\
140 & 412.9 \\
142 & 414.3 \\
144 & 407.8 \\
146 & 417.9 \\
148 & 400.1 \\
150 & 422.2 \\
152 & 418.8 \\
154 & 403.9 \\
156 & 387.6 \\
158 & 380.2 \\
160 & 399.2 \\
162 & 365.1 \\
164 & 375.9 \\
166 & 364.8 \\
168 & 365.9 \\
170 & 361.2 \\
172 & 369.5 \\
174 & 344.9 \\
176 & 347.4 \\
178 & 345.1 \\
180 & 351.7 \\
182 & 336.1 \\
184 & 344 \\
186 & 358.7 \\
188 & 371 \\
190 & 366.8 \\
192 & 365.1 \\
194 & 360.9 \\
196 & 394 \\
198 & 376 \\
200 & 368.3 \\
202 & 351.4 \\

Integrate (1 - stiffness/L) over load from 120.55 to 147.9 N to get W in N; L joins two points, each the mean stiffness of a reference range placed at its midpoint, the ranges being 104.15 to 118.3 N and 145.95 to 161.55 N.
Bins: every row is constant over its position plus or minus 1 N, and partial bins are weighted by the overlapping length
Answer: 1.2 N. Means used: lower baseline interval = 467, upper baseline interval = 402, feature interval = 412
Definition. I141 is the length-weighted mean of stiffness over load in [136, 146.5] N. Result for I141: 408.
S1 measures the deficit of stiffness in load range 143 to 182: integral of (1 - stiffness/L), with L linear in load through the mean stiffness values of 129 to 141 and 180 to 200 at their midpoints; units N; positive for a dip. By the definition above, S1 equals 0.35 N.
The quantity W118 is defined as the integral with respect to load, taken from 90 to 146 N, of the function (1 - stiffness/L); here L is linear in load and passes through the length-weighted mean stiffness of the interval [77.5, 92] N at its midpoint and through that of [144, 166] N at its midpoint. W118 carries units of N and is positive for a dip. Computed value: -1.1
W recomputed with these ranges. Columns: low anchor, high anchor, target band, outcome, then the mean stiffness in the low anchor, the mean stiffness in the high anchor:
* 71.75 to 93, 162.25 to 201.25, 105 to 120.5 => -1.52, 450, 361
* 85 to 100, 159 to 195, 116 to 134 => -1.27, 421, 361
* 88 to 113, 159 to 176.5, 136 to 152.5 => -0.78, 439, 367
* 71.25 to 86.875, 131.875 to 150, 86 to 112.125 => 0.26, 459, 406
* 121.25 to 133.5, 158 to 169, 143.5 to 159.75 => -0.66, 417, 375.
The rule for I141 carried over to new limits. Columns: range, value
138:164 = 401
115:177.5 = 400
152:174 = 378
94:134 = 438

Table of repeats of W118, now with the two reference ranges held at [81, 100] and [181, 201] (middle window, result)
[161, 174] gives 0.4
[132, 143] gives -0.2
